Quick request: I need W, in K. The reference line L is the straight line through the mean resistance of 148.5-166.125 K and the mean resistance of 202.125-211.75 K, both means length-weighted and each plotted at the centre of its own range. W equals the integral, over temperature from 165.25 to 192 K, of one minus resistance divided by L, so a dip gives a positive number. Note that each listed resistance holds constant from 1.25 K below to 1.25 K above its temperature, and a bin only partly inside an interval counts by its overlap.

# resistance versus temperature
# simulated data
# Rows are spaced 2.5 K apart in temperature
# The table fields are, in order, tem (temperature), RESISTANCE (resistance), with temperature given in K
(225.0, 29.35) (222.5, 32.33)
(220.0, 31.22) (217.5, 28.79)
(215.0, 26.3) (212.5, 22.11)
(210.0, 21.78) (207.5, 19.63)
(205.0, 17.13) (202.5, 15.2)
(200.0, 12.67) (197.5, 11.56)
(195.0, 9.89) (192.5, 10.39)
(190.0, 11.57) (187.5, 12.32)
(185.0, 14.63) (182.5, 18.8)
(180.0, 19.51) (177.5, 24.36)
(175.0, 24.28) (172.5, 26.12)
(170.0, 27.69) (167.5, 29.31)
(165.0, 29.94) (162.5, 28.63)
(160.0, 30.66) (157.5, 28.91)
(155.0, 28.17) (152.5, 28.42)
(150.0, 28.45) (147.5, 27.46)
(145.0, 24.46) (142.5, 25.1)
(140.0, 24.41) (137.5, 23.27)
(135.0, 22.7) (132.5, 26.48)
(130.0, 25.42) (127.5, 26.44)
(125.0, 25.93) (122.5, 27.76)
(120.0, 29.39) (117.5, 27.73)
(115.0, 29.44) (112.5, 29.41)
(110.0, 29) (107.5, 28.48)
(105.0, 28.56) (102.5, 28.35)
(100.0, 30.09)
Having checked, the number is 4.4 K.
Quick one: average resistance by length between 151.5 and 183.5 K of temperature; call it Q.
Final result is 26.6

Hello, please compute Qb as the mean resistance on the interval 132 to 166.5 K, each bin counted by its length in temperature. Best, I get 27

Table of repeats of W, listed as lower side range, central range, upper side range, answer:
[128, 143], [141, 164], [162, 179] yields -1.8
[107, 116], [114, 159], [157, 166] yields 4.1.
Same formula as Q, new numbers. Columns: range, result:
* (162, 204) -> 19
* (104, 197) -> 24.6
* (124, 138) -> 25.1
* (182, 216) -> 15.9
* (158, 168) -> 29.6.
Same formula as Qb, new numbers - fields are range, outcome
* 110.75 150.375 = 26.5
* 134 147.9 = 24.4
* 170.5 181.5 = 23.7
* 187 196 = 11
